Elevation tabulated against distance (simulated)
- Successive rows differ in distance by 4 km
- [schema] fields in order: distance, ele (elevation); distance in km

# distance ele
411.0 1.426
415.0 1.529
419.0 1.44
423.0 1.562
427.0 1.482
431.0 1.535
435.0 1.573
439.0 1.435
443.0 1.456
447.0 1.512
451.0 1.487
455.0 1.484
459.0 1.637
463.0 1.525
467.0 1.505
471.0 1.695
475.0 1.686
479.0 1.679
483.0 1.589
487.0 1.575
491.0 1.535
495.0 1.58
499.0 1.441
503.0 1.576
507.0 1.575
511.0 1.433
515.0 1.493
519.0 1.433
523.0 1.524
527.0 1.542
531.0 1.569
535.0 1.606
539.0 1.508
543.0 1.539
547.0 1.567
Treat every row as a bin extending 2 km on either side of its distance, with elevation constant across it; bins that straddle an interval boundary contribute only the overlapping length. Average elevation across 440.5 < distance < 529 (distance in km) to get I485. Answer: 1.54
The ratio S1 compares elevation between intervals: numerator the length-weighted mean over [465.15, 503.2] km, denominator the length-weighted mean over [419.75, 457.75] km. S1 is 1.06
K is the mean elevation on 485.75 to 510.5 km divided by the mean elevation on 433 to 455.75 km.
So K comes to 1.03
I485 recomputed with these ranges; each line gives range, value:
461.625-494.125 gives 1.6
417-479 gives 1.54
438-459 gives 1.49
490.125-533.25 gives 1.52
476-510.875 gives 1.56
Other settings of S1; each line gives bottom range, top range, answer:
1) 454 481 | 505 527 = 0.93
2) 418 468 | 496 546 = 1.01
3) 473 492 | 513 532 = 0.93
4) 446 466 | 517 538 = 1.00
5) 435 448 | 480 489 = 1.08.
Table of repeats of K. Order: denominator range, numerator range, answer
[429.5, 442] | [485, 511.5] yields 1.02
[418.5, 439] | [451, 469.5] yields 1.01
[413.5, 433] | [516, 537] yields 1.02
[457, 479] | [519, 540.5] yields 0.95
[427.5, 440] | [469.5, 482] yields 1.11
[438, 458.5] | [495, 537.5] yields 1.02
